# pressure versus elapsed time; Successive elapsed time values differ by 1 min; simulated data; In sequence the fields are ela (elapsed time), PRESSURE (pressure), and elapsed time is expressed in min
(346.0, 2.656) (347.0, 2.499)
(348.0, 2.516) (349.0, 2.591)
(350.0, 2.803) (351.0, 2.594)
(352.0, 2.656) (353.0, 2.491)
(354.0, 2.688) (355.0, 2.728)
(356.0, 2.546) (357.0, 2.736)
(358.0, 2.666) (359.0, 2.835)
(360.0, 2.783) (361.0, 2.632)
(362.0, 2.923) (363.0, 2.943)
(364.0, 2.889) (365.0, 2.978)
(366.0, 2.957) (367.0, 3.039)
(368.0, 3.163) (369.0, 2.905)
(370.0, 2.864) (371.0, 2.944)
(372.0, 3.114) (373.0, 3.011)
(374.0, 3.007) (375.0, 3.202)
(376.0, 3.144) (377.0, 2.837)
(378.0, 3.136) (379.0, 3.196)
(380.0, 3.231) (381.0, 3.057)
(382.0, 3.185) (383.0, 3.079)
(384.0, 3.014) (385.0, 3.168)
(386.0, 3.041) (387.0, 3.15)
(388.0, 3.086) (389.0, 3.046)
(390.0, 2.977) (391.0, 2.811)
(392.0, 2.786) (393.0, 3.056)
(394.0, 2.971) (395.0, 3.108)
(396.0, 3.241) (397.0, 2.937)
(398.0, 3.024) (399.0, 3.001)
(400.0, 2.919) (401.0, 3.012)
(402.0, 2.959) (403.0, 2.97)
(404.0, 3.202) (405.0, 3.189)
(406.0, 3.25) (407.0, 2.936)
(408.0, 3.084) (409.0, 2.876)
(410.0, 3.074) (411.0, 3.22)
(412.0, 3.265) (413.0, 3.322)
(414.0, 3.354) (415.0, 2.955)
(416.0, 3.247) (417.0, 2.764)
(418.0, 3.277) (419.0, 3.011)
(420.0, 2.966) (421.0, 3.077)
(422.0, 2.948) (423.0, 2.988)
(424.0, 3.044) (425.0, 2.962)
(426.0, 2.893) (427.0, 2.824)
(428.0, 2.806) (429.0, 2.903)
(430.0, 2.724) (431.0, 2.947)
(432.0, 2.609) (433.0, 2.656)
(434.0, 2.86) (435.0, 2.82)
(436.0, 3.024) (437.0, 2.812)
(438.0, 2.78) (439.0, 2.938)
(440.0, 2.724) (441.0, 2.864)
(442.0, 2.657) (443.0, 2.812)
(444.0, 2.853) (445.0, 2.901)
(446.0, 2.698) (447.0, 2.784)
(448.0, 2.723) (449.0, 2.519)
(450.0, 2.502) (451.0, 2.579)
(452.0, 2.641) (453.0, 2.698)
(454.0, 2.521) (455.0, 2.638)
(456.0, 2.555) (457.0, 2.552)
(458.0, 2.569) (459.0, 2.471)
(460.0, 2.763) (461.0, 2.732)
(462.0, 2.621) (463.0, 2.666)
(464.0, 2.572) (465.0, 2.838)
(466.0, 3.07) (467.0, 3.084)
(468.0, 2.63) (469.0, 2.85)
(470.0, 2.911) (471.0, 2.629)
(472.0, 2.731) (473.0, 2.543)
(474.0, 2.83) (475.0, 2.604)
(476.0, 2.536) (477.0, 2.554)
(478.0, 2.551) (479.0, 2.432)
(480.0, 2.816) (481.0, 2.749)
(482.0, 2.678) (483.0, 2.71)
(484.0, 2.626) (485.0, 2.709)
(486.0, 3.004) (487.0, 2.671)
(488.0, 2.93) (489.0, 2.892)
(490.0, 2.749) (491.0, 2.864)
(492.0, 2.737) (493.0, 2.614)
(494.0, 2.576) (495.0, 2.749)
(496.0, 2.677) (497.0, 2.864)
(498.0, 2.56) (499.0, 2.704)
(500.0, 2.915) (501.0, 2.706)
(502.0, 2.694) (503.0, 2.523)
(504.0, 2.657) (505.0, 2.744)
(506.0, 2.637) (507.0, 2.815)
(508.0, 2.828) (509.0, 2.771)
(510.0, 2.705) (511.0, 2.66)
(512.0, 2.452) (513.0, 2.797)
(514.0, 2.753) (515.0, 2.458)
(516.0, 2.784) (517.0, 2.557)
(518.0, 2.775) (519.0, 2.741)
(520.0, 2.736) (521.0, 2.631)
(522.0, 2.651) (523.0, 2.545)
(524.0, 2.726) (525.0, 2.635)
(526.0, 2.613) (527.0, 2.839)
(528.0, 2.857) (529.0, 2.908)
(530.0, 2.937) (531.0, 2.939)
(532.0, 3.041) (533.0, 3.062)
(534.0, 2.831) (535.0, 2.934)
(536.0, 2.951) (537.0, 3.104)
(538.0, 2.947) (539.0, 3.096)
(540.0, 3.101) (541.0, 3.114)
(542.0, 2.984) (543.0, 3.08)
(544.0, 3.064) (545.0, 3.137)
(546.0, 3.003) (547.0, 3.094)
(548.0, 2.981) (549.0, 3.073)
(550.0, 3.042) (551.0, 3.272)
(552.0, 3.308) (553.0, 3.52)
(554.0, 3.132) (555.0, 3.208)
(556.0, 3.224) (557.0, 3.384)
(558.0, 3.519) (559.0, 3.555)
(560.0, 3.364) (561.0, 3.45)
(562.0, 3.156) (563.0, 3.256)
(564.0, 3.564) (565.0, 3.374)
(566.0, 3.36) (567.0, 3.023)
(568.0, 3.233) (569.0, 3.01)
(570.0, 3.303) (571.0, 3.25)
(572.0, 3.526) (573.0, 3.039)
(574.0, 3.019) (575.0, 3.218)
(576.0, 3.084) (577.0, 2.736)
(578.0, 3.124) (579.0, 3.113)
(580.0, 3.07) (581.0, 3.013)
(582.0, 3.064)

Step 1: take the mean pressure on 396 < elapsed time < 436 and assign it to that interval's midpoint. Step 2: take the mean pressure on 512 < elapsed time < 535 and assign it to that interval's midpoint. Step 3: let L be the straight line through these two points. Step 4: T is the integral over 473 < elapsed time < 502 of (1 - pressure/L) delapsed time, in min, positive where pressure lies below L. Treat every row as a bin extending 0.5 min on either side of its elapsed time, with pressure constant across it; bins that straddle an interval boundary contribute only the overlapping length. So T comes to 1.3 min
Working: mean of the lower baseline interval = 3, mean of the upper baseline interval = 2.76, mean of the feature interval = 2.71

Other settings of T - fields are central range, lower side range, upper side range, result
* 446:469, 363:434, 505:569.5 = 2.54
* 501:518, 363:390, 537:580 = 2.54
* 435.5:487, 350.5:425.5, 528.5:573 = 6.04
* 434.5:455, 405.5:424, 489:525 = 1.54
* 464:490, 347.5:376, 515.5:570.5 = 2.02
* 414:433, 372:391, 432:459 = -0.70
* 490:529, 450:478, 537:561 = 3.25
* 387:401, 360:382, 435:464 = -0.41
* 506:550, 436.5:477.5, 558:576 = 3.20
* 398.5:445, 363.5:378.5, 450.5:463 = -3.12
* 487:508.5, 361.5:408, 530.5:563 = 2.63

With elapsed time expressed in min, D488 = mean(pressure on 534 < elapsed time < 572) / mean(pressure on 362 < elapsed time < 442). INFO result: 1.1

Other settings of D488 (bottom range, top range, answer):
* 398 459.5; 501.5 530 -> 0.94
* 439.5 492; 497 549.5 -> 1.04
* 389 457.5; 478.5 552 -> 0.97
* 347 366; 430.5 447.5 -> 1.03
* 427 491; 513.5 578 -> 1.12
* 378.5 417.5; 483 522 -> 0.88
